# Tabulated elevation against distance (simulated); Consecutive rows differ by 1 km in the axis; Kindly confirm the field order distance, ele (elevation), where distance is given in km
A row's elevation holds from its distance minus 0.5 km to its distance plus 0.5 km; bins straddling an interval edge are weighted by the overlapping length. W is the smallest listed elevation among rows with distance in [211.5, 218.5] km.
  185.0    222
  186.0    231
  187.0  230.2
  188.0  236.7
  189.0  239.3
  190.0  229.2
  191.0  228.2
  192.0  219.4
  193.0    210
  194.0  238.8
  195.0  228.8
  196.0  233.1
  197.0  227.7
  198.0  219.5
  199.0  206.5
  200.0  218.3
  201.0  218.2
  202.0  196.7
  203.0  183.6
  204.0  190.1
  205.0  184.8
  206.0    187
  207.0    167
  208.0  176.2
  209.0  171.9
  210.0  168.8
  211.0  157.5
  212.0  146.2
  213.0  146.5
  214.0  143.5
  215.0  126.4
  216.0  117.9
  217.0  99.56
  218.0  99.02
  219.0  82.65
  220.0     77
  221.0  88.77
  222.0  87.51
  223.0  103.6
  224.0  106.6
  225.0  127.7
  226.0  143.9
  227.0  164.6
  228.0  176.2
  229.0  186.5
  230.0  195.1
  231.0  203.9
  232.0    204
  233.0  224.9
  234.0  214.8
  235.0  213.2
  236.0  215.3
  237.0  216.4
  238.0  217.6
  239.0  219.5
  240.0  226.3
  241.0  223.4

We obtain 99.02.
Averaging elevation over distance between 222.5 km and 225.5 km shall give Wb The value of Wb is 113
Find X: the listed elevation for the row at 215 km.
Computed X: 126.4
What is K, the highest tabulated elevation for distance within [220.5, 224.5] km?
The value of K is 106.6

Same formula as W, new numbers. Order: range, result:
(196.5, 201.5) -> 206.5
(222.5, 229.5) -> 103.6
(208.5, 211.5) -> 157.5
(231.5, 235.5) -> 204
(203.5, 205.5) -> 184.8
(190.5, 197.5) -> 210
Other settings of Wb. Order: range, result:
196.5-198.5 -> 224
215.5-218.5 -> 105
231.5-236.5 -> 214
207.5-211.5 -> 169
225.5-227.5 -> 154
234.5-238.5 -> 216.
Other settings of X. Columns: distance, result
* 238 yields 217.6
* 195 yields 228.8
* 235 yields 213.2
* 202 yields 196.7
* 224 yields 106.6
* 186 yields 231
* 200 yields 218.3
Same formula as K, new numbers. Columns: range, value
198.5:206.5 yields 218.3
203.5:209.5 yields 190.1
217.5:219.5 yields 99.02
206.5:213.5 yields 176.2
